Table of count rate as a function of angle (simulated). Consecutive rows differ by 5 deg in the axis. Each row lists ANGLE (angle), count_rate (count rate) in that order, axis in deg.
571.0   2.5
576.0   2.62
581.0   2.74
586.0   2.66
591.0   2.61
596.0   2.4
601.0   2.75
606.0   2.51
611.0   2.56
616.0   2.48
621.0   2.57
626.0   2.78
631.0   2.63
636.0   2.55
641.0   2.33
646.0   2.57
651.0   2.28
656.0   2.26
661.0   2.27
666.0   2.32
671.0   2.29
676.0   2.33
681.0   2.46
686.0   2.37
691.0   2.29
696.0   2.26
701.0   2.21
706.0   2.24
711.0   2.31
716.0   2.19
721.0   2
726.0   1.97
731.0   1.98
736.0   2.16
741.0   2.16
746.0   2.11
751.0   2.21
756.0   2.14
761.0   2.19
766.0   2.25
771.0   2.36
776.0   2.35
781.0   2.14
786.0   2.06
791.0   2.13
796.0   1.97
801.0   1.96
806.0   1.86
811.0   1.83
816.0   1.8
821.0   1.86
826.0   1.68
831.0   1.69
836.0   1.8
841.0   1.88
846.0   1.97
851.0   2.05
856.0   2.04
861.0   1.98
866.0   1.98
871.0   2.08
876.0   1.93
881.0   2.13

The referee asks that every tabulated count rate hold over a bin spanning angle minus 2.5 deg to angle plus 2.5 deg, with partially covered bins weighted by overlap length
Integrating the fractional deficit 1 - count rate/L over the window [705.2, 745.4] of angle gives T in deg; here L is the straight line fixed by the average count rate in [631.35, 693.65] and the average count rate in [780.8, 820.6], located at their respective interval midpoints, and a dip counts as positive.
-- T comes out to 1.1 deg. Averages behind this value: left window 2.37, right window 1.95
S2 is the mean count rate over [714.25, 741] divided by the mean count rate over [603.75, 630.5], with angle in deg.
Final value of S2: 0.80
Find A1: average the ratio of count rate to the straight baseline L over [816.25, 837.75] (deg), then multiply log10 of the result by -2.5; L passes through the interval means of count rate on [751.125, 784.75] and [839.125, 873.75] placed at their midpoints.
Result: 0.18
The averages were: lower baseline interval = 2.23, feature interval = 1.76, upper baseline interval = 2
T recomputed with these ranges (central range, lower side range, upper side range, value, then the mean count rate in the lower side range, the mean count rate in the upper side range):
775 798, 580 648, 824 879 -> -0.2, 2.58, 1.92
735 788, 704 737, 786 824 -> -4.6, 2.12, 1.92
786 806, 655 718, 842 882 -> 1.1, 2.29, 2.01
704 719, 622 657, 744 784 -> 0.6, 2.5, 2.22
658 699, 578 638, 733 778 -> 1.6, 2.6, 2.21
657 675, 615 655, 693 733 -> 0.6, 2.52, 2.15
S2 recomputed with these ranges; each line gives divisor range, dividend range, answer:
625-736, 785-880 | 0.84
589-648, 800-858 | 0.73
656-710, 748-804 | 0.94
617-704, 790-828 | 0.78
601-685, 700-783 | 0.88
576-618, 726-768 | 0.82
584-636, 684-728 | 0.85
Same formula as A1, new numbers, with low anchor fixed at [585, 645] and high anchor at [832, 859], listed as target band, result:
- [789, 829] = 0.086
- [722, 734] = 0.139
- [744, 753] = 0.020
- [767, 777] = -0.099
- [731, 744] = 0.054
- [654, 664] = 0.082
